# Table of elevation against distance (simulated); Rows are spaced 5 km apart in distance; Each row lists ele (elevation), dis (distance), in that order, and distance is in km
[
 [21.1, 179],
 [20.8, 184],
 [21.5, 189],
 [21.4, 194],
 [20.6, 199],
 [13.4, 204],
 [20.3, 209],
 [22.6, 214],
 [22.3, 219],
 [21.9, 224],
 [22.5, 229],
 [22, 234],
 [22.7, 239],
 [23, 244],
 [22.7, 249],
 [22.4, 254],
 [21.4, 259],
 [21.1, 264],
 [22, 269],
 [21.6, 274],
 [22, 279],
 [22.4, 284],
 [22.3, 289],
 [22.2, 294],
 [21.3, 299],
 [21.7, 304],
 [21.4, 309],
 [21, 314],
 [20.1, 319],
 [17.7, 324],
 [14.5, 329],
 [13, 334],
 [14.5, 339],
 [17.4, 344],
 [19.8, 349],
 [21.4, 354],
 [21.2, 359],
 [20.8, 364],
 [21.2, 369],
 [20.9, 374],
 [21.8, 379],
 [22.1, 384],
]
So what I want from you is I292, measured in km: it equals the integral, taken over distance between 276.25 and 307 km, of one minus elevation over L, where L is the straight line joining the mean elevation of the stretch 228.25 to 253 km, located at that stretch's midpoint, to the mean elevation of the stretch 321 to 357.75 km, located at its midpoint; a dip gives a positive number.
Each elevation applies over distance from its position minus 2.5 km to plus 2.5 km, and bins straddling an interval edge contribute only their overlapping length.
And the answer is -3.5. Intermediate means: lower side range 22.6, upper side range 17.1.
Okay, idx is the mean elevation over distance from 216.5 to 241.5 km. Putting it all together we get 22.3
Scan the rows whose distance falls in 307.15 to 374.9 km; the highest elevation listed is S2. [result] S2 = 21.4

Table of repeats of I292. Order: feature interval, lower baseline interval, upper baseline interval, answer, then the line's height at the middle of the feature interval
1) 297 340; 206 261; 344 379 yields 5.5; 21.2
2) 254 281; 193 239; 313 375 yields -2.3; 20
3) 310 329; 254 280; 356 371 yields 2.0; 21.3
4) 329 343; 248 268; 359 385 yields 4.7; 21.5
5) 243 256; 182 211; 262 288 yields -0.9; 21.1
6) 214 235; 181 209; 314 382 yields -3.0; 19.5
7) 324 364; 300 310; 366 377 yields 6.8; 21.3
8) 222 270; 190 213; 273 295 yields -3.1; 20.8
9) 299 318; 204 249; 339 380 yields -0.5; 20.7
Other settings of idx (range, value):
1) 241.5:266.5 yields 22.1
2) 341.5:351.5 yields 18.6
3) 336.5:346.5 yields 15.9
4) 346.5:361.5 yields 20.8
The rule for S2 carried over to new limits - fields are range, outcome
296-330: 21.7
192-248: 23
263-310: 22.4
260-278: 22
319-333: 20.1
